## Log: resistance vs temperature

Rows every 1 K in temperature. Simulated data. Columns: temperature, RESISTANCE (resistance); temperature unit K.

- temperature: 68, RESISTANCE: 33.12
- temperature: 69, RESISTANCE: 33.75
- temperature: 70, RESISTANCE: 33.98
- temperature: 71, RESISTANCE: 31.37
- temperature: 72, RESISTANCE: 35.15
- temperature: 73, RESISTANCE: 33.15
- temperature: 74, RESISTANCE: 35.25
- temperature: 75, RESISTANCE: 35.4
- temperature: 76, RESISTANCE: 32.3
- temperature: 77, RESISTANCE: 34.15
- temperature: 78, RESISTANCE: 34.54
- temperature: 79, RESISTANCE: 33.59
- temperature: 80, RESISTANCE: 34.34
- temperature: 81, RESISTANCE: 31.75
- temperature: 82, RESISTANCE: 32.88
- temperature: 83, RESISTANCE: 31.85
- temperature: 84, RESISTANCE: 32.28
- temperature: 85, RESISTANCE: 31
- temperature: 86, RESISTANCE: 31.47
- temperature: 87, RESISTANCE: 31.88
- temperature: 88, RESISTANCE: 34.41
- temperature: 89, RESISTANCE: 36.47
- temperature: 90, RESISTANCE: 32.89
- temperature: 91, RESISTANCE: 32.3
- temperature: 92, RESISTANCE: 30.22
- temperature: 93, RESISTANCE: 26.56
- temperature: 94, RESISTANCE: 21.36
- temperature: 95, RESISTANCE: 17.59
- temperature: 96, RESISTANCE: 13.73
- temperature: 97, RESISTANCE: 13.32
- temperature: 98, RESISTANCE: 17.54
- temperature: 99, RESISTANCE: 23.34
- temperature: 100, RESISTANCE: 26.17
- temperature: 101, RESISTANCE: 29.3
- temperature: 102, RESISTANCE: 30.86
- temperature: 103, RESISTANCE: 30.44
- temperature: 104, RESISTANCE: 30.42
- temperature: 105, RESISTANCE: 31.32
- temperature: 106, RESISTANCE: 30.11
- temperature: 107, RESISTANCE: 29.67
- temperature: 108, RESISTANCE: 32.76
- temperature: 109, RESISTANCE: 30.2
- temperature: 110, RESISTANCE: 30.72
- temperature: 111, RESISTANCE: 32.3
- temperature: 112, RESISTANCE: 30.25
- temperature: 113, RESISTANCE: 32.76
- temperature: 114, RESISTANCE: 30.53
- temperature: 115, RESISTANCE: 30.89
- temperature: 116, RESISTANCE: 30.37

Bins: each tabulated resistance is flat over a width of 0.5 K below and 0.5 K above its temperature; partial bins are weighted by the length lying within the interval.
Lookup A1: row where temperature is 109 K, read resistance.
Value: 30.2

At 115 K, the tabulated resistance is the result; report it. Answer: 30.89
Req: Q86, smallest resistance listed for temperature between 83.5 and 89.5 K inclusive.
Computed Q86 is 31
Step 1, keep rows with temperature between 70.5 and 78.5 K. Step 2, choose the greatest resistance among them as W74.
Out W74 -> 35.4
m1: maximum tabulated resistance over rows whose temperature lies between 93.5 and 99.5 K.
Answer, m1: 23.34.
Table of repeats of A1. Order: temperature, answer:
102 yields 30.86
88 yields 34.41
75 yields 35.4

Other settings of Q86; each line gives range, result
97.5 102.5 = 17.54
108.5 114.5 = 30.2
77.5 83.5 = 31.75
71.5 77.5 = 32.3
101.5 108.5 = 29.67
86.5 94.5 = 21.36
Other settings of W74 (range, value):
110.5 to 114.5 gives 32.76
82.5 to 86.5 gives 32.28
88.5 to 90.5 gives 36.47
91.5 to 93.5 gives 30.22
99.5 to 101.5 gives 29.3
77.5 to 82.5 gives 34.54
